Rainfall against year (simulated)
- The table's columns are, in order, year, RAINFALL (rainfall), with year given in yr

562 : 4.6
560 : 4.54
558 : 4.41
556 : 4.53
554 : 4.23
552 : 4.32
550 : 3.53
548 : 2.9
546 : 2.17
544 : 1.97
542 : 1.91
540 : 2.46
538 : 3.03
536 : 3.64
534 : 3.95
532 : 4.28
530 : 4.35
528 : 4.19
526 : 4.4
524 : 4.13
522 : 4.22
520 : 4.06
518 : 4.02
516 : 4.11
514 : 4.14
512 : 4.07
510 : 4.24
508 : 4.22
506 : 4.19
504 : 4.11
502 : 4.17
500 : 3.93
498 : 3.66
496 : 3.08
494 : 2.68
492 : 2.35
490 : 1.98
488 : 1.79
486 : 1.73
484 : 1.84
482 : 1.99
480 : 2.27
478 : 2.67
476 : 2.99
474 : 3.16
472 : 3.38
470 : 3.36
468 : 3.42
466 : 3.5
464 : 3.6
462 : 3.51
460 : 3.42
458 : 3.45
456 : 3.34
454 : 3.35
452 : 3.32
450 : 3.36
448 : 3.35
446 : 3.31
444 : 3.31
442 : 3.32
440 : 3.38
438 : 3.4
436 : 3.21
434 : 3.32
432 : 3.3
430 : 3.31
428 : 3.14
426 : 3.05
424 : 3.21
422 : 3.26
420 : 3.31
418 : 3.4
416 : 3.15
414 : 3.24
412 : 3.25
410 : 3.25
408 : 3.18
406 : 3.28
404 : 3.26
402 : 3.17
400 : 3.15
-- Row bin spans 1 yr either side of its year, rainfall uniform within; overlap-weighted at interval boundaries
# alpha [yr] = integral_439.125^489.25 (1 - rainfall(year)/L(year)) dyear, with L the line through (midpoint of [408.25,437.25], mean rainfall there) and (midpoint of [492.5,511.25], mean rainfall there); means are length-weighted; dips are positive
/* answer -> 6.7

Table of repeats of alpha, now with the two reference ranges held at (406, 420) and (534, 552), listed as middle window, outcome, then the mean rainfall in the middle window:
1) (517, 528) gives -4.7 yr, 4.17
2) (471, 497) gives 5.0 yr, 2.45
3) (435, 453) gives -1.0 yr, 3.33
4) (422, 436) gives -0.1 yr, 3.22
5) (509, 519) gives -4.0 yr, 4.12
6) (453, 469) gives -1.8 yr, 3.45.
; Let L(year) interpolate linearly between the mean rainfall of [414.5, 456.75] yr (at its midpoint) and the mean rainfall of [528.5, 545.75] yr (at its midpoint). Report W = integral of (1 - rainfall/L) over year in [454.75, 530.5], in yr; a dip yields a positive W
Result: -4.24 yr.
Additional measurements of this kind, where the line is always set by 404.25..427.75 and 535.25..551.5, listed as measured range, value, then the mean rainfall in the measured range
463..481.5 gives -0.6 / 3.12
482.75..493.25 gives 3.5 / 1.96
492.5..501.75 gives -1.4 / 3.35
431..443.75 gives -0.7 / 3.32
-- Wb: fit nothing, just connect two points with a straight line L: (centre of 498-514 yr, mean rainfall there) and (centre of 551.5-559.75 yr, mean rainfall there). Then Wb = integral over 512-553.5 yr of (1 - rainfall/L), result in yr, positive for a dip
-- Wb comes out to 6.25 yr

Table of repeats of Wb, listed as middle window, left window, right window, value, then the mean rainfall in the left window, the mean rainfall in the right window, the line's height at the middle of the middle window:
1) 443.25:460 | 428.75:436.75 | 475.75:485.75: -2.79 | 3.28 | 2.26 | 2.88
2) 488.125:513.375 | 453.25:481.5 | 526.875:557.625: -1.32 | 3.22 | 3.45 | 3.33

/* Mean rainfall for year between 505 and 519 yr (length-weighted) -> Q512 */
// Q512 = 4.14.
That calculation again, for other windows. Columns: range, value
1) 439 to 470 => 3.39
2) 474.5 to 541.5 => 3.41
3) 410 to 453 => 3.28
